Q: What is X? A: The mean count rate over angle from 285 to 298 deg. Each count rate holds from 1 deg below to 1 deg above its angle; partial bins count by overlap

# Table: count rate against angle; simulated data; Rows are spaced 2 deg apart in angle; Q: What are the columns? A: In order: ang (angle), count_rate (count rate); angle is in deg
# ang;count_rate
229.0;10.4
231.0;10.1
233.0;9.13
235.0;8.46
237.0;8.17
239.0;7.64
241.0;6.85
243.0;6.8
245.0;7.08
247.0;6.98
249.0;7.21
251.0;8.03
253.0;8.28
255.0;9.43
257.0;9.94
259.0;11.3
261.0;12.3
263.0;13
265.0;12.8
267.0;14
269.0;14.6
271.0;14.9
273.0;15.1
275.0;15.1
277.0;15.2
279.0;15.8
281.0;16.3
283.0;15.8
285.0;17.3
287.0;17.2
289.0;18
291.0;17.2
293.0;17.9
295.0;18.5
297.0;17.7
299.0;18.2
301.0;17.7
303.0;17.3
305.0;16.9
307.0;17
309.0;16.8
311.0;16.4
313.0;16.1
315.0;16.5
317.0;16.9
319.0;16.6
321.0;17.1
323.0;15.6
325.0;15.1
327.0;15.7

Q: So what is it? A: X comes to 17.7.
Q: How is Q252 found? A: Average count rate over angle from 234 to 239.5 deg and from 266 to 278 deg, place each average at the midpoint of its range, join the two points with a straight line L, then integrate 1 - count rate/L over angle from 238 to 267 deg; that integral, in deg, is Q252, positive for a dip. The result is 5.1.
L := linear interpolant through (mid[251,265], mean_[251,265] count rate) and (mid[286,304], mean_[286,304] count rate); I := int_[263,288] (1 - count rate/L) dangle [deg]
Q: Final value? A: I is -2.3 deg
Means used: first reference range 10.7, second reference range 17.7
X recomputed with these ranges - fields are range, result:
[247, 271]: 11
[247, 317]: 14.8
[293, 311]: 17.5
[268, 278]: 15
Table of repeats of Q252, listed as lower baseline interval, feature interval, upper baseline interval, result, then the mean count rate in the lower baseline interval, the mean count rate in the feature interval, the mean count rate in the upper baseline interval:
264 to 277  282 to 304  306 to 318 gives -2.7 deg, 14.5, 17.5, 16.6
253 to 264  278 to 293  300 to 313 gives -2.7 deg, 10.9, 16.9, 16.9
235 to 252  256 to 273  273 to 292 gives -1.0 deg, 7.41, 13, 16.4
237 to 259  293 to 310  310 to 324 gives -3.5 deg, 8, 17.5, 16.5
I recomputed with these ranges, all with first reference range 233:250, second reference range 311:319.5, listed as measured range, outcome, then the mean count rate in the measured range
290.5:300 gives -2.6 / 17.9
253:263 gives -1.2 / 10.7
